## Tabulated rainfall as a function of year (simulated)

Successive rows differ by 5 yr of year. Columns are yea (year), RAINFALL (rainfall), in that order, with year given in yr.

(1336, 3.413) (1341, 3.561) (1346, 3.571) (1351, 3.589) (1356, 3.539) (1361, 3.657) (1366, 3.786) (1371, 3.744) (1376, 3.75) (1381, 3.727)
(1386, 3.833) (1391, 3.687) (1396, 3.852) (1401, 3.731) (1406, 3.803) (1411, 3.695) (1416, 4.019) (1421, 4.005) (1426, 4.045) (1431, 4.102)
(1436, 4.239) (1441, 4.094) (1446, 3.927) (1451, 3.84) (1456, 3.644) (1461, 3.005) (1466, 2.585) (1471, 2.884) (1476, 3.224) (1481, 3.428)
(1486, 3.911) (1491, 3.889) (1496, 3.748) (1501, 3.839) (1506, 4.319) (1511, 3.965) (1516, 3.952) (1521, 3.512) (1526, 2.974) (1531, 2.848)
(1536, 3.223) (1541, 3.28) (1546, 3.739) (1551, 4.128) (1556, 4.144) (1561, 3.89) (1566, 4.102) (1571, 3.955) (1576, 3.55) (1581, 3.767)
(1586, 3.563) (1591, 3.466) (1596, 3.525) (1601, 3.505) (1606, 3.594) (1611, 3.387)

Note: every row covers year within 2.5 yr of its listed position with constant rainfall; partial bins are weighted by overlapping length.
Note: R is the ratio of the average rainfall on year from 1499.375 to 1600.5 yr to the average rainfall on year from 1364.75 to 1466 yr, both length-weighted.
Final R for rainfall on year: 0.97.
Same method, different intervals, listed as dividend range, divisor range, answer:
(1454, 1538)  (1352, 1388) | 0.93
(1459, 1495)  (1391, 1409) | 0.87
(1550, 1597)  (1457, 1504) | 1.12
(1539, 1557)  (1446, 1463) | 1.07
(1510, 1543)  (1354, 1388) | 0.91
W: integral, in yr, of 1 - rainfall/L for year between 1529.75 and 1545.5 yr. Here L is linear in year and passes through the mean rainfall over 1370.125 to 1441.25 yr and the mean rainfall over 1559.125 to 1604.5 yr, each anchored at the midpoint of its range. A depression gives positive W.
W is 2.2 yr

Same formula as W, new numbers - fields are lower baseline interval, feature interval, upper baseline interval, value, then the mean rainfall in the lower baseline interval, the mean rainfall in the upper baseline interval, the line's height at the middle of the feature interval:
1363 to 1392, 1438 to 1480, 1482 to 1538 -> 3.2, 3.76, 3.65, 3.69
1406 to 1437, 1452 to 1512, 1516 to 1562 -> 3.5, 3.99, 3.54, 3.76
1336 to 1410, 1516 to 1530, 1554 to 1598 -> 1.6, 3.69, 3.77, 3.75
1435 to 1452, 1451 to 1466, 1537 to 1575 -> 2.7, 4.02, 3.85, 4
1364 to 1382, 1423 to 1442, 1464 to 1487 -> -3.9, 3.75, 3.17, 3.42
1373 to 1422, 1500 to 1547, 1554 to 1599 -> 2.8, 3.8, 3.77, 3.78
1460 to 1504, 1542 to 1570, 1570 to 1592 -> -2.9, 3.41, 3.65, 3.59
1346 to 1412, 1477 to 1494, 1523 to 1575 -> -0.2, 3.72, 3.62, 3.66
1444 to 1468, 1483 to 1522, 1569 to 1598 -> -4.6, 3.41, 3.63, 3.49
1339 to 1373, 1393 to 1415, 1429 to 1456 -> 0.3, 3.63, 4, 3.84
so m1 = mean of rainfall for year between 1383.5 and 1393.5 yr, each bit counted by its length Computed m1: 3.76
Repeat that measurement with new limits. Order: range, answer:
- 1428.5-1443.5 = 4.15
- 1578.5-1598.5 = 3.58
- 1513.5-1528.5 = 3.48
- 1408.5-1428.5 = 3.94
